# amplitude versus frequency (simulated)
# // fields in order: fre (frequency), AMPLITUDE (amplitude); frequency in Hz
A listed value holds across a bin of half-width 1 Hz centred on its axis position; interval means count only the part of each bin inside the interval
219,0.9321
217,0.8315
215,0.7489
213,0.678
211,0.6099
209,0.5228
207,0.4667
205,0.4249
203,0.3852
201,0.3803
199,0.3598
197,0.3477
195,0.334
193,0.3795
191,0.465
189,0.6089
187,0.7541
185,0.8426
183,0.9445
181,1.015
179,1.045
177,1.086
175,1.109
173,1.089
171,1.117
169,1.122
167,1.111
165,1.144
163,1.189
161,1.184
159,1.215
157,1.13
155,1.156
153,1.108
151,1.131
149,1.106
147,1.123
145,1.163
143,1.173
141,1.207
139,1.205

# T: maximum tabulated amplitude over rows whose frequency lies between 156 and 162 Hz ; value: 1.215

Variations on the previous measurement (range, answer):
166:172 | 1.122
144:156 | 1.163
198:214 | 0.678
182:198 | 0.9445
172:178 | 1.109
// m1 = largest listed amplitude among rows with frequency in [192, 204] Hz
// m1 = 0.3852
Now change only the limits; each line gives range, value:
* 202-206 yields 0.4249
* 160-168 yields 1.189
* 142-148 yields 1.173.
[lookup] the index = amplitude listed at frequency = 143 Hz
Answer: 1.173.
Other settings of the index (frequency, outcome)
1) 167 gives 1.111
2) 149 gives 1.106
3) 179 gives 1.045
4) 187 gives 0.7541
